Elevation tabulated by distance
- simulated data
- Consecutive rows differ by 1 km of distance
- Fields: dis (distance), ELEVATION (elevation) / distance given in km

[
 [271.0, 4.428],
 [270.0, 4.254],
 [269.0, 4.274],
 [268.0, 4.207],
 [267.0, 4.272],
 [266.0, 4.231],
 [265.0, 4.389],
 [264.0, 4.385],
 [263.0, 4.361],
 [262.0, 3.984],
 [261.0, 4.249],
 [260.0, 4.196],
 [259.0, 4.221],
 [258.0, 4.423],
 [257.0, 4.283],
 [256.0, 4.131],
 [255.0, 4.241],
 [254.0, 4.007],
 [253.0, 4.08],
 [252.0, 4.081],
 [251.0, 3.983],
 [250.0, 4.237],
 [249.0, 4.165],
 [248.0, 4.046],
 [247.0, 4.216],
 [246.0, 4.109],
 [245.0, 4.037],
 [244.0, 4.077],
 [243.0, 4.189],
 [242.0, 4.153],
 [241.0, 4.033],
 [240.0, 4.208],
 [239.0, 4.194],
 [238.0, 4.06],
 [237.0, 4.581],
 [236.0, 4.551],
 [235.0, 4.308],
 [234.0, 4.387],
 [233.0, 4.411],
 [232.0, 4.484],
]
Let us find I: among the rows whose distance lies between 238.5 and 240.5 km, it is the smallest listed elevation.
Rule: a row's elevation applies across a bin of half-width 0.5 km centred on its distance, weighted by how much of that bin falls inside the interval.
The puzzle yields 4.194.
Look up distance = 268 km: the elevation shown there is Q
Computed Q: 4.207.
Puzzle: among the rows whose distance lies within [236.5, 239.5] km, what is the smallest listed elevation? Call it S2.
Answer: 4.06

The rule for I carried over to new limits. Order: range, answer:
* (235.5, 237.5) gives 4.551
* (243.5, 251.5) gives 3.983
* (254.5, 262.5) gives 3.984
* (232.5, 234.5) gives 4.387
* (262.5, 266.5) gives 4.231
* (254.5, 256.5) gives 4.131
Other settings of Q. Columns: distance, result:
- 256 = 4.131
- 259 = 4.221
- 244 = 4.077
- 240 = 4.208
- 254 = 4.007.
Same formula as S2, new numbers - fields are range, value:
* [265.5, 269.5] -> 4.207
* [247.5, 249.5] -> 4.046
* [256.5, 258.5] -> 4.283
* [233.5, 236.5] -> 4.308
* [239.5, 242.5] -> 4.033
